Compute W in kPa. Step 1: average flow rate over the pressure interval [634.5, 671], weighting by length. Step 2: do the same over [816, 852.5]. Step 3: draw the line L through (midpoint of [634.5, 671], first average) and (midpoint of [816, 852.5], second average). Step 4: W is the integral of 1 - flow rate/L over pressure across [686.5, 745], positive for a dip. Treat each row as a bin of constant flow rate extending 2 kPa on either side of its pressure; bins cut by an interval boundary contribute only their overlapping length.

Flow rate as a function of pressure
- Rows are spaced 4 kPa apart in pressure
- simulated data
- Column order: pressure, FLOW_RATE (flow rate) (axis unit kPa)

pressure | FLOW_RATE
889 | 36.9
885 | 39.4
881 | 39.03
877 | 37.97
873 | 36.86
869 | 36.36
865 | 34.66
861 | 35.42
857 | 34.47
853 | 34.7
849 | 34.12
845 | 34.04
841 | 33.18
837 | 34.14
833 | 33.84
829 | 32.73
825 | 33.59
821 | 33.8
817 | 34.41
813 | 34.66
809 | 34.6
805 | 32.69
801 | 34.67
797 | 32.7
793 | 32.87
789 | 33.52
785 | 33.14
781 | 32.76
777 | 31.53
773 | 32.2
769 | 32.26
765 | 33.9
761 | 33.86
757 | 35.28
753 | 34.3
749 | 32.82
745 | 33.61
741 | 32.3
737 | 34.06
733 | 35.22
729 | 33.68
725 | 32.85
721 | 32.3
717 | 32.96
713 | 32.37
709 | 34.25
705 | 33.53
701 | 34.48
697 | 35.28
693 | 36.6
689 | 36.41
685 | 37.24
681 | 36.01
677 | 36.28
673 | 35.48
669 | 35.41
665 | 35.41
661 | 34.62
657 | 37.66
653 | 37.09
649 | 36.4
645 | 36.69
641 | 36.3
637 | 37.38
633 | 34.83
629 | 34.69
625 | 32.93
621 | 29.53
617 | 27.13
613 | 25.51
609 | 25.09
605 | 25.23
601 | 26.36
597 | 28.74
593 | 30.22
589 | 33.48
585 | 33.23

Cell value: 2.3 kPa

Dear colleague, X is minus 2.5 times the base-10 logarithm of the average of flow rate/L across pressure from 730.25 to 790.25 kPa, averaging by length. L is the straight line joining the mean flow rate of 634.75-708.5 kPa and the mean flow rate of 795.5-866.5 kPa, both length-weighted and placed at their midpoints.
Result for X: 0.048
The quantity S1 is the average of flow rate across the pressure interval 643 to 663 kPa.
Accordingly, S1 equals 36.5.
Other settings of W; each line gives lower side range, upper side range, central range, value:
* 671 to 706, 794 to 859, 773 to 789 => 0.89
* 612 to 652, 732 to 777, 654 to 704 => -3.63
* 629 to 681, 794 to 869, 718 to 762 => 1.83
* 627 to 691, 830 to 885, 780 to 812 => 1.97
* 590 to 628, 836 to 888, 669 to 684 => -2.85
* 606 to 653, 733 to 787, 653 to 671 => -1.79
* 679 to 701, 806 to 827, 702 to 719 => 1.17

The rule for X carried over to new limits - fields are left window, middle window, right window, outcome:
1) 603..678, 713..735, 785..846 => 0.01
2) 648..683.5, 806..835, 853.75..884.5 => 0.08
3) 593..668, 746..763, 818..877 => -0.01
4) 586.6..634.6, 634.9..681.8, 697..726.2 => -0.16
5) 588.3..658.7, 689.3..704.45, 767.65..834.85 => -0.09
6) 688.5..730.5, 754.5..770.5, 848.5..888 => 0.03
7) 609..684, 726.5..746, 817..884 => 0.02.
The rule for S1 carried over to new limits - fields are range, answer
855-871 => 35.2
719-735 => 33.5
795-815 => 33.9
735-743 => 33.2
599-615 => 25.5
